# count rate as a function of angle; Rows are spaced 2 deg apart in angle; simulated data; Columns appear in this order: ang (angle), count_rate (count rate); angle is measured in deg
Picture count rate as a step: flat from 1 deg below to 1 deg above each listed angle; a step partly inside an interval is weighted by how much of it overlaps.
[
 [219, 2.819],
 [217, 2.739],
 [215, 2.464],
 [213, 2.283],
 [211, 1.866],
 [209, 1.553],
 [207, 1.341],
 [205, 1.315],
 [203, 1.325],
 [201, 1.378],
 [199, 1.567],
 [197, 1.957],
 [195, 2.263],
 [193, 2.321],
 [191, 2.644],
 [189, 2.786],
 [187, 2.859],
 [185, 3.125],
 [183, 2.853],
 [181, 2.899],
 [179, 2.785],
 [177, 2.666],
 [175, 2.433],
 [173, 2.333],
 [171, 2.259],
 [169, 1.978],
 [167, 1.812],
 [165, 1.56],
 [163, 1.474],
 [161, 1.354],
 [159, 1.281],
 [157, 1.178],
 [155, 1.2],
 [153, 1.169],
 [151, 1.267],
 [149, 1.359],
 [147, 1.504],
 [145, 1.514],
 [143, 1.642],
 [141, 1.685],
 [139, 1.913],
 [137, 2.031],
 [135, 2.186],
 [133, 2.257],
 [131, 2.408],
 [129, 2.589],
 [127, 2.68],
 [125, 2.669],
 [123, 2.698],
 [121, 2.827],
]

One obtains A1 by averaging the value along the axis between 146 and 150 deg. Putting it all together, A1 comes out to 1.43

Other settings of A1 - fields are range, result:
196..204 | 1.56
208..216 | 2.04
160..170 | 1.64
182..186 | 2.99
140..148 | 1.59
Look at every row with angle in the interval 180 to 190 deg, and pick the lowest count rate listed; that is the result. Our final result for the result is 2.786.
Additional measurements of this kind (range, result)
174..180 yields 2.433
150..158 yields 1.169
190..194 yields 2.321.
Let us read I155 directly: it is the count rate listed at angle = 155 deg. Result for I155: 1.2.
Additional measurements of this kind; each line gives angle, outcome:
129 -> 2.589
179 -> 2.785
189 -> 2.786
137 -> 2.031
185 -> 3.125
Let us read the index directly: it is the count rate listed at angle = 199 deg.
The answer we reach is 1.567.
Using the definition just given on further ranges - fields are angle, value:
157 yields 1.178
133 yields 2.257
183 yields 2.853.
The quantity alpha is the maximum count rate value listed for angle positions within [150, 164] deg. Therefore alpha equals 1.474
